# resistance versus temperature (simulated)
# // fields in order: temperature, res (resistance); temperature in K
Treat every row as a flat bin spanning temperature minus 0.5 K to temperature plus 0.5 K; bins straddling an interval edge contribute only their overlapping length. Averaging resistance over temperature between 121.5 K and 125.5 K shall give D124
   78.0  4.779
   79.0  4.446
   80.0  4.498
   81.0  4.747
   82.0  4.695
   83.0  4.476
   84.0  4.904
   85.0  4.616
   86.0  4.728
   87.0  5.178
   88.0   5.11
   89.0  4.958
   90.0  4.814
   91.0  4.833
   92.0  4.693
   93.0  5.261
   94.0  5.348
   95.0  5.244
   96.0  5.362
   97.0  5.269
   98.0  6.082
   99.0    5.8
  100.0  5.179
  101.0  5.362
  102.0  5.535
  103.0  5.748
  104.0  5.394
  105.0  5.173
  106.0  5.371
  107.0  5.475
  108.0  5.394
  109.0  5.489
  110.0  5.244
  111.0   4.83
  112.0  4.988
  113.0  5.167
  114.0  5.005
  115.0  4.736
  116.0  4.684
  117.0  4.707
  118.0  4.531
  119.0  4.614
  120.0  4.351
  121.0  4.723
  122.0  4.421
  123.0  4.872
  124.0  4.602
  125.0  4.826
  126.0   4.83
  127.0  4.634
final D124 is 4.68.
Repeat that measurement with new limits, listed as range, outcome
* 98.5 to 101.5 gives 5.45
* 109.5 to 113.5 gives 5.06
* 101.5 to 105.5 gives 5.46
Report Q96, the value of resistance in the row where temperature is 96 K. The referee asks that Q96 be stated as 5.362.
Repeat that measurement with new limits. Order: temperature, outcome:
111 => 4.83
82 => 4.695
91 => 4.833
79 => 4.446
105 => 5.173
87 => 5.178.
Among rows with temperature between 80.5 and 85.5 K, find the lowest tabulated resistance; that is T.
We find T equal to 4.476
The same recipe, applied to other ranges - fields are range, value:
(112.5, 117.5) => 4.684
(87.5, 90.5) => 4.814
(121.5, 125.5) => 4.421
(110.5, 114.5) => 4.83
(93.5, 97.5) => 5.244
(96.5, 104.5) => 5.179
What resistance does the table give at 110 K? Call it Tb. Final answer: 5.244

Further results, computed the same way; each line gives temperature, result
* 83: 4.476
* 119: 4.614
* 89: 4.958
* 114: 5.005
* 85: 4.616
